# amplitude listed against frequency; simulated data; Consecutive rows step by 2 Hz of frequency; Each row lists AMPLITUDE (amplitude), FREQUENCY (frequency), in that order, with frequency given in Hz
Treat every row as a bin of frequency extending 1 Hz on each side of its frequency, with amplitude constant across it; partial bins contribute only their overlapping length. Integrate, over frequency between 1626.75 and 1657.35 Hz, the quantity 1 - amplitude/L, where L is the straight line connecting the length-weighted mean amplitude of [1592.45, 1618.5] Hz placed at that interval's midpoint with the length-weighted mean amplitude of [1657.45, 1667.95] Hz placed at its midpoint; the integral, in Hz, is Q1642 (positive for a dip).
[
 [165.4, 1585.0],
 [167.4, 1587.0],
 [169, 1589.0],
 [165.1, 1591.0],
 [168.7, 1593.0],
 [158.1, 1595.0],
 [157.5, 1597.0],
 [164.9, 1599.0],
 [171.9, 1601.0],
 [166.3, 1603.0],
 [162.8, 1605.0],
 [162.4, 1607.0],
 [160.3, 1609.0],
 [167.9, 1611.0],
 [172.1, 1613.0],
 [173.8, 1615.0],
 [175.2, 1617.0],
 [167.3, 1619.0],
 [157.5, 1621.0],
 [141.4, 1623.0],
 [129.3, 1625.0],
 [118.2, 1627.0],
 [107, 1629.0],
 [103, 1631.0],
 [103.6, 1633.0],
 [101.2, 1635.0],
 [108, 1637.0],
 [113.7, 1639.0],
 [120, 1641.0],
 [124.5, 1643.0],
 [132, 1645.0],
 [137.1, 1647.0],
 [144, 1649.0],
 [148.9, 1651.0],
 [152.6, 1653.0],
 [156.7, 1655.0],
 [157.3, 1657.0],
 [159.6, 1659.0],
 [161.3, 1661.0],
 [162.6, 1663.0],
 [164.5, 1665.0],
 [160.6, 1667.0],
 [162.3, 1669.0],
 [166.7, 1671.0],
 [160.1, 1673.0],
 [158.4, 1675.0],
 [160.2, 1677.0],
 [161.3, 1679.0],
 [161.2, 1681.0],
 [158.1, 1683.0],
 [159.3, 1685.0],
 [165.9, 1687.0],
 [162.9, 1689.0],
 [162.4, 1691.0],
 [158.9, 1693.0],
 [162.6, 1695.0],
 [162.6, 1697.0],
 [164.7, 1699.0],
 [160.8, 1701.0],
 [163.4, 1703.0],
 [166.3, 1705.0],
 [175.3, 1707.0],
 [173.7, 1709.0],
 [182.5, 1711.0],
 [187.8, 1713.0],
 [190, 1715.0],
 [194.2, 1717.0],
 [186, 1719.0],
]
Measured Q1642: 6.9 Hz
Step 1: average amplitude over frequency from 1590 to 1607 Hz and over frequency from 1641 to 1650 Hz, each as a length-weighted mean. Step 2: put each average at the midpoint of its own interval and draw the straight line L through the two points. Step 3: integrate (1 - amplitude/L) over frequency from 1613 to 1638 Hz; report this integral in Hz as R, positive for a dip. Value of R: 2.27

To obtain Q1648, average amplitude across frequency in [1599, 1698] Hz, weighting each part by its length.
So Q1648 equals 151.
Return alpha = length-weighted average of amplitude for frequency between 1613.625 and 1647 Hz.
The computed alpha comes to 130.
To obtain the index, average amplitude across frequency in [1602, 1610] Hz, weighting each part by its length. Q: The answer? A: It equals 163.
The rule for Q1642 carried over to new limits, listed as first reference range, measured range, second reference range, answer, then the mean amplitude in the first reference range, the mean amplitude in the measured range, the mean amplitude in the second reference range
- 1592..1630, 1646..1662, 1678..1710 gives 0.8 Hz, 157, 152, 164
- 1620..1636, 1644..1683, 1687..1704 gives -3.8 Hz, 120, 156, 162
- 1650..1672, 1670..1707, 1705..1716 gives 1.9 Hz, 159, 162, 180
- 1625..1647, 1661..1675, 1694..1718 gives -2.0 Hz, 115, 162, 174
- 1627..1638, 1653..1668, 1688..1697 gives -3.2 Hz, 106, 160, 162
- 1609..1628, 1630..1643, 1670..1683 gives 4.0 Hz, 156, 110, 161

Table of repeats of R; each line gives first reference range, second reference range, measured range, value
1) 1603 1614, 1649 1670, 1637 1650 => 2.7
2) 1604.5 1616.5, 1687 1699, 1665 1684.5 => 0.3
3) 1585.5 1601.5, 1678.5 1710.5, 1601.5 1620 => -0.3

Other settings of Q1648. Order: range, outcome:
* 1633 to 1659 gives 133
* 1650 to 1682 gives 160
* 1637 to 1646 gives 121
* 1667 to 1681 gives 161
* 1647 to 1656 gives 149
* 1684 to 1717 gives 169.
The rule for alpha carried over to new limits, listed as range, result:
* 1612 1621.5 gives 170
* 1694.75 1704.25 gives 163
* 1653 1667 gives 160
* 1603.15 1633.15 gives 149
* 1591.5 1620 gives 166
